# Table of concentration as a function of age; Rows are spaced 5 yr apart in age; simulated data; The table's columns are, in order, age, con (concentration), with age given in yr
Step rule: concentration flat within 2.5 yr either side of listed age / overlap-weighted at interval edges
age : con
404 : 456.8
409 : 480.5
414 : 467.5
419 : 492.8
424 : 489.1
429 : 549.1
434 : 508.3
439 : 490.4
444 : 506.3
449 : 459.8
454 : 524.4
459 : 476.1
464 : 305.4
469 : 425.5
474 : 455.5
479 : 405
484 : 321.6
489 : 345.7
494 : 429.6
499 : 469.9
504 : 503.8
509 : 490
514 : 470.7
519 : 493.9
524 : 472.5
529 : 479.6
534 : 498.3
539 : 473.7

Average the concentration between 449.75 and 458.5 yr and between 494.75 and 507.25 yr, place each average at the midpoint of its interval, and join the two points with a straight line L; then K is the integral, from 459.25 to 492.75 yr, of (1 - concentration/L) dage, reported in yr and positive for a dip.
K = 7.20 yr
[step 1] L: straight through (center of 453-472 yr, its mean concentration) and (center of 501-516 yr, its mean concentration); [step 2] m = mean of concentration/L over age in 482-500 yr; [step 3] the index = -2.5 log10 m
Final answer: 0.200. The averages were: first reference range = 426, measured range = 387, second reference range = 488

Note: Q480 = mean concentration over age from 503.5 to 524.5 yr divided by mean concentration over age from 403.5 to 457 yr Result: 1.0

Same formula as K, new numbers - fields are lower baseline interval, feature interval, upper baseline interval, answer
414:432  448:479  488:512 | 2.67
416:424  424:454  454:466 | -3.00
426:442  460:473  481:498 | 1.32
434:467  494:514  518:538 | -0.02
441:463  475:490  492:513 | 3.39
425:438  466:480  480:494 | -1.00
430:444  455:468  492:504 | 2.09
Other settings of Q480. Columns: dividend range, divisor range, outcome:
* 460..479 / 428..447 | 0.79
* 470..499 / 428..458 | 0.80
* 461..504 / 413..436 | 0.80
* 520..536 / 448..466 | 1.09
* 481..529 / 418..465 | 0.92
